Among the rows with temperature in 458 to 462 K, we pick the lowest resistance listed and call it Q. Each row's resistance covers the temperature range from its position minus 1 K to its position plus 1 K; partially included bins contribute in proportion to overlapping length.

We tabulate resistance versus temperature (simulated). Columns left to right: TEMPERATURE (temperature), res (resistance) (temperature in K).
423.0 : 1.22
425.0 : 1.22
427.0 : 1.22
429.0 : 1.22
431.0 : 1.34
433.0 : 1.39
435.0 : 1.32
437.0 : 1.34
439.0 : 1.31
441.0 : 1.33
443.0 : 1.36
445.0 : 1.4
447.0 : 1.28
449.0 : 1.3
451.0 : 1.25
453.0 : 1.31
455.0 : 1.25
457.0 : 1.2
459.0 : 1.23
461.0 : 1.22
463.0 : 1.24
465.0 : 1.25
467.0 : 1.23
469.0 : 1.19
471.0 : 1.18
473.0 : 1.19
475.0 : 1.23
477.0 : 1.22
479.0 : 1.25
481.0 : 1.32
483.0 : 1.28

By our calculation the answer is 1.22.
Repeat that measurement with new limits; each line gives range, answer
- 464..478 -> 1.18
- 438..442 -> 1.31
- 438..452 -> 1.25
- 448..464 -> 1.2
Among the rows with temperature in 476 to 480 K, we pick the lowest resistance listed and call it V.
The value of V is 1.22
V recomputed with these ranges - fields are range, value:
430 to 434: 1.34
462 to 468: 1.23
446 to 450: 1.28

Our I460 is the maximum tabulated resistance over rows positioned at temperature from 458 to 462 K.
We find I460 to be 1.23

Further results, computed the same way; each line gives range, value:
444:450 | 1.4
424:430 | 1.22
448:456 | 1.31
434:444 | 1.36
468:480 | 1.25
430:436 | 1.39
